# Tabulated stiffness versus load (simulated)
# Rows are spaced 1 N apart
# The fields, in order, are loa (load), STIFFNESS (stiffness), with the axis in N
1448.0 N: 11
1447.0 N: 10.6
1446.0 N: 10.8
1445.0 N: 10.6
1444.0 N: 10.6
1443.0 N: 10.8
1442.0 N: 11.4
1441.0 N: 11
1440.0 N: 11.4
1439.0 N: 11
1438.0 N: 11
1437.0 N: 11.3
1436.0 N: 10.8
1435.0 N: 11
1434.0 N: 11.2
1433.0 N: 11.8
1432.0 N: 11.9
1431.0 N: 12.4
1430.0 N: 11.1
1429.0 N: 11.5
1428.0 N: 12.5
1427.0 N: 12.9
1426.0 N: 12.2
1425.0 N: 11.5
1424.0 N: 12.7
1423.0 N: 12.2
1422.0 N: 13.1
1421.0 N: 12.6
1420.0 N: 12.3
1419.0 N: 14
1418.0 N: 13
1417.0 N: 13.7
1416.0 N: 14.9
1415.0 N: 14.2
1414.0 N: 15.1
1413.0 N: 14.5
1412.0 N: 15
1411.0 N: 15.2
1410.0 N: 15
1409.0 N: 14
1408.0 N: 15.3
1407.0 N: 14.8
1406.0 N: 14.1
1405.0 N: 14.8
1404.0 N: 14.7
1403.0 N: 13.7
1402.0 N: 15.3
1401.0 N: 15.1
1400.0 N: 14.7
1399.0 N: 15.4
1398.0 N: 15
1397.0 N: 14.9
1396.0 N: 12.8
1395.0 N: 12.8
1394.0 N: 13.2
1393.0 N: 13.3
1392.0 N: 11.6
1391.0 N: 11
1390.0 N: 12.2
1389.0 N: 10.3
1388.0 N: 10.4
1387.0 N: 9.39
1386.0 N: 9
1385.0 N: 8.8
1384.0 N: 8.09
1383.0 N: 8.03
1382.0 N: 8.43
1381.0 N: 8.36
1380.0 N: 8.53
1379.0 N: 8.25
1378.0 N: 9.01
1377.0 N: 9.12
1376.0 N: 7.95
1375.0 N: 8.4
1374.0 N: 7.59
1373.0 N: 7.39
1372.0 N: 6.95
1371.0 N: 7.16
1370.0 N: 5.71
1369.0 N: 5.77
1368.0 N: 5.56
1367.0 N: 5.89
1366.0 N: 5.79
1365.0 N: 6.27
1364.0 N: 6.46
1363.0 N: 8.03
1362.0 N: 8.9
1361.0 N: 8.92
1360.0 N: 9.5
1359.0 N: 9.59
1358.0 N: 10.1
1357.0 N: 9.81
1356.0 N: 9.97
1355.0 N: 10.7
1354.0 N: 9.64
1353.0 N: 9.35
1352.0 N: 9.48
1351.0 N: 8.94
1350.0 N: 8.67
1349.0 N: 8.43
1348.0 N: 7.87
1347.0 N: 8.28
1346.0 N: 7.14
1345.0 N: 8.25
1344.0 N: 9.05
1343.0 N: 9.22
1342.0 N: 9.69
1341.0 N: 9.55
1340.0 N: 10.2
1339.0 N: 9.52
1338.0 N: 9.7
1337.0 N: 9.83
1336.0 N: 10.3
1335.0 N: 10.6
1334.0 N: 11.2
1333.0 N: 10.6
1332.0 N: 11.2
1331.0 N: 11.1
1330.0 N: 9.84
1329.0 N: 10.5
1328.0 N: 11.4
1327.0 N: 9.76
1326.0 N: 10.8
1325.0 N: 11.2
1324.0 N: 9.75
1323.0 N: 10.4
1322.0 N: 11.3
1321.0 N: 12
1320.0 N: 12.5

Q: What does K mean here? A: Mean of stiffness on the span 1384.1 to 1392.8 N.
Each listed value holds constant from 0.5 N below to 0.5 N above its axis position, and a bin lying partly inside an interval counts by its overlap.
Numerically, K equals 10.3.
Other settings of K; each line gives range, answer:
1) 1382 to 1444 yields 12.6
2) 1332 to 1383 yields 8.61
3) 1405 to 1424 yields 14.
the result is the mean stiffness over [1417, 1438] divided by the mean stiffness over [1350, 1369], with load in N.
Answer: 1.44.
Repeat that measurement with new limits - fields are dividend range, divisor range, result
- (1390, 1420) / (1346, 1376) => 1.74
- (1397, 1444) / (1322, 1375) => 1.45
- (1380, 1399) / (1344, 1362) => 1.21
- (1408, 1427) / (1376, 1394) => 1.41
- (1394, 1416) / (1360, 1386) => 1.91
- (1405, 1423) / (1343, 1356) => 1.59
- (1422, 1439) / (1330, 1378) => 1.35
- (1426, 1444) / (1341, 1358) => 1.26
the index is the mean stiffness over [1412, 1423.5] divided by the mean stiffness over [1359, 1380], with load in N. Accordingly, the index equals 1.82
